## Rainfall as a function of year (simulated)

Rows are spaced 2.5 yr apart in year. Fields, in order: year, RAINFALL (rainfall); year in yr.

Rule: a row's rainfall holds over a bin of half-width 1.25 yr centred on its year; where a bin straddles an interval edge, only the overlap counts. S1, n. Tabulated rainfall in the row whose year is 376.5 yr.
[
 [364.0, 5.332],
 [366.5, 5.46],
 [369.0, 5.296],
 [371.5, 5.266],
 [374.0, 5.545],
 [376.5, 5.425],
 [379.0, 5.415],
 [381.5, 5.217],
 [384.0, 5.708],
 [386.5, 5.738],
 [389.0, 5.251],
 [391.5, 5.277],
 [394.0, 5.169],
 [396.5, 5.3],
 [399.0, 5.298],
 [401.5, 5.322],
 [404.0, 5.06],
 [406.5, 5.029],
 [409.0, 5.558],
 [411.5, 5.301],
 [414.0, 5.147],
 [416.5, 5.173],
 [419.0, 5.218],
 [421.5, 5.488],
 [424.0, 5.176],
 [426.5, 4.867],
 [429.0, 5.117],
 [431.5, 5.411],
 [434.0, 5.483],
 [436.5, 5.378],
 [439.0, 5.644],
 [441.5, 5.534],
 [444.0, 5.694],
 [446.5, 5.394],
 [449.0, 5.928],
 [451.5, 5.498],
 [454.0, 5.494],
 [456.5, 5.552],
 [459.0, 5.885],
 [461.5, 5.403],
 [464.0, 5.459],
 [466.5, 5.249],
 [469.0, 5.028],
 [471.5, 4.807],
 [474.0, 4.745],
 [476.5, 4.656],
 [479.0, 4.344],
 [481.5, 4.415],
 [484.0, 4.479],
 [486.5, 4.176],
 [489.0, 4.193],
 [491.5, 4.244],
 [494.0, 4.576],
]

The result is 5.425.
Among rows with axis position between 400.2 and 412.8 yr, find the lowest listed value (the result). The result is 5.029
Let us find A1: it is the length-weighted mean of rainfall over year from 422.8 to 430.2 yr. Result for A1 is 5.05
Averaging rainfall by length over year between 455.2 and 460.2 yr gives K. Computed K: 5.71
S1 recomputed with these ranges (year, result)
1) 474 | 4.745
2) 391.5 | 5.277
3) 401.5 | 5.322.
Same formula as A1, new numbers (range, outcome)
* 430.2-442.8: 5.49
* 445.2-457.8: 5.57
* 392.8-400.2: 5.26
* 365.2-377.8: 5.4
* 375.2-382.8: 5.36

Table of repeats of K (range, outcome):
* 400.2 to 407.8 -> 5.14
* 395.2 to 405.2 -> 5.25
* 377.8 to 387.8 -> 5.52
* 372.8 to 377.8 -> 5.48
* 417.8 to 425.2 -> 5.3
